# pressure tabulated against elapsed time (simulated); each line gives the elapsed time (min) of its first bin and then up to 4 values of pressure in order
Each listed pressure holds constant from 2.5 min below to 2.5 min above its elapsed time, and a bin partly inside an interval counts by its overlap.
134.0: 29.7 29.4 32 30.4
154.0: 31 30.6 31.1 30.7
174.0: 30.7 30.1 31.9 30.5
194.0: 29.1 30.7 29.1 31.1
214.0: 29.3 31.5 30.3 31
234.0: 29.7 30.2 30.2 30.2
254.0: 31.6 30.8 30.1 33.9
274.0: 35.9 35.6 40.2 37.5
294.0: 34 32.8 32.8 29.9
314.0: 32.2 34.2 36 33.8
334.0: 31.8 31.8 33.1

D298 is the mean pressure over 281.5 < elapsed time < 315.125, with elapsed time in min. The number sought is 34.3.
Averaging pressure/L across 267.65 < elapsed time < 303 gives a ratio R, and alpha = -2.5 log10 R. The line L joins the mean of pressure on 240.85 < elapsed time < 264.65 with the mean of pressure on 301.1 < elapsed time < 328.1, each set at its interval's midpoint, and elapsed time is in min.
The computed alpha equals -0.12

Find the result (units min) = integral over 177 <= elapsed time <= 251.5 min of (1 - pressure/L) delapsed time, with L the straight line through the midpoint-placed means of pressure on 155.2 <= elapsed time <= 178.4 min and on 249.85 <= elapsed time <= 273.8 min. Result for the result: 2.4 min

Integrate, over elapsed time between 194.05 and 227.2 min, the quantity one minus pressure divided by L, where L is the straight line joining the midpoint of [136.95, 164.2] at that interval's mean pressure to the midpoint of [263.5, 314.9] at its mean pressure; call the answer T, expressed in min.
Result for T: 2.1 min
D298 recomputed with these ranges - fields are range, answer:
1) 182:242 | 30.4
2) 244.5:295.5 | 33.8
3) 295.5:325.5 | 32.9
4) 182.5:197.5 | 30.4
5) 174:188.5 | 30.9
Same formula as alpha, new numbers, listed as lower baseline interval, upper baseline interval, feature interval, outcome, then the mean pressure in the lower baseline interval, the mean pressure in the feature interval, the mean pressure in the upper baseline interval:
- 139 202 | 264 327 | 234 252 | 0.092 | 30.7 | 30.2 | 34.4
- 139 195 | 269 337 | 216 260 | 0.069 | 30.7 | 30.6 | 34.3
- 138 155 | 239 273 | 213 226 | 0.022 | 30.8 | 30.5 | 31.3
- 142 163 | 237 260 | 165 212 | 0.014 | 31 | 30.4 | 30.6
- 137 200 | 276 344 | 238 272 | 0.055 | 30.6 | 31.1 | 34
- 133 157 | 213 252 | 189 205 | 0.022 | 30.6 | 29.8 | 30.4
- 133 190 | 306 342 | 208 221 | 0.030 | 30.7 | 30.5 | 32.8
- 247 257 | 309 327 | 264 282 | -0.092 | 30.9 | 34.6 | 33.5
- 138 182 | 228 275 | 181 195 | 0.009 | 30.7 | 30.6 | 31.2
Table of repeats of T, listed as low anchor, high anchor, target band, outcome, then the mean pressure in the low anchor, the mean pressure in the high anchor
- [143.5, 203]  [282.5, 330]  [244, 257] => 0.8 min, 30.6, 34.2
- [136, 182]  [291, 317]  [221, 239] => 0.7 min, 30.7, 32.5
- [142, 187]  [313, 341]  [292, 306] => -0.1 min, 30.9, 33.4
